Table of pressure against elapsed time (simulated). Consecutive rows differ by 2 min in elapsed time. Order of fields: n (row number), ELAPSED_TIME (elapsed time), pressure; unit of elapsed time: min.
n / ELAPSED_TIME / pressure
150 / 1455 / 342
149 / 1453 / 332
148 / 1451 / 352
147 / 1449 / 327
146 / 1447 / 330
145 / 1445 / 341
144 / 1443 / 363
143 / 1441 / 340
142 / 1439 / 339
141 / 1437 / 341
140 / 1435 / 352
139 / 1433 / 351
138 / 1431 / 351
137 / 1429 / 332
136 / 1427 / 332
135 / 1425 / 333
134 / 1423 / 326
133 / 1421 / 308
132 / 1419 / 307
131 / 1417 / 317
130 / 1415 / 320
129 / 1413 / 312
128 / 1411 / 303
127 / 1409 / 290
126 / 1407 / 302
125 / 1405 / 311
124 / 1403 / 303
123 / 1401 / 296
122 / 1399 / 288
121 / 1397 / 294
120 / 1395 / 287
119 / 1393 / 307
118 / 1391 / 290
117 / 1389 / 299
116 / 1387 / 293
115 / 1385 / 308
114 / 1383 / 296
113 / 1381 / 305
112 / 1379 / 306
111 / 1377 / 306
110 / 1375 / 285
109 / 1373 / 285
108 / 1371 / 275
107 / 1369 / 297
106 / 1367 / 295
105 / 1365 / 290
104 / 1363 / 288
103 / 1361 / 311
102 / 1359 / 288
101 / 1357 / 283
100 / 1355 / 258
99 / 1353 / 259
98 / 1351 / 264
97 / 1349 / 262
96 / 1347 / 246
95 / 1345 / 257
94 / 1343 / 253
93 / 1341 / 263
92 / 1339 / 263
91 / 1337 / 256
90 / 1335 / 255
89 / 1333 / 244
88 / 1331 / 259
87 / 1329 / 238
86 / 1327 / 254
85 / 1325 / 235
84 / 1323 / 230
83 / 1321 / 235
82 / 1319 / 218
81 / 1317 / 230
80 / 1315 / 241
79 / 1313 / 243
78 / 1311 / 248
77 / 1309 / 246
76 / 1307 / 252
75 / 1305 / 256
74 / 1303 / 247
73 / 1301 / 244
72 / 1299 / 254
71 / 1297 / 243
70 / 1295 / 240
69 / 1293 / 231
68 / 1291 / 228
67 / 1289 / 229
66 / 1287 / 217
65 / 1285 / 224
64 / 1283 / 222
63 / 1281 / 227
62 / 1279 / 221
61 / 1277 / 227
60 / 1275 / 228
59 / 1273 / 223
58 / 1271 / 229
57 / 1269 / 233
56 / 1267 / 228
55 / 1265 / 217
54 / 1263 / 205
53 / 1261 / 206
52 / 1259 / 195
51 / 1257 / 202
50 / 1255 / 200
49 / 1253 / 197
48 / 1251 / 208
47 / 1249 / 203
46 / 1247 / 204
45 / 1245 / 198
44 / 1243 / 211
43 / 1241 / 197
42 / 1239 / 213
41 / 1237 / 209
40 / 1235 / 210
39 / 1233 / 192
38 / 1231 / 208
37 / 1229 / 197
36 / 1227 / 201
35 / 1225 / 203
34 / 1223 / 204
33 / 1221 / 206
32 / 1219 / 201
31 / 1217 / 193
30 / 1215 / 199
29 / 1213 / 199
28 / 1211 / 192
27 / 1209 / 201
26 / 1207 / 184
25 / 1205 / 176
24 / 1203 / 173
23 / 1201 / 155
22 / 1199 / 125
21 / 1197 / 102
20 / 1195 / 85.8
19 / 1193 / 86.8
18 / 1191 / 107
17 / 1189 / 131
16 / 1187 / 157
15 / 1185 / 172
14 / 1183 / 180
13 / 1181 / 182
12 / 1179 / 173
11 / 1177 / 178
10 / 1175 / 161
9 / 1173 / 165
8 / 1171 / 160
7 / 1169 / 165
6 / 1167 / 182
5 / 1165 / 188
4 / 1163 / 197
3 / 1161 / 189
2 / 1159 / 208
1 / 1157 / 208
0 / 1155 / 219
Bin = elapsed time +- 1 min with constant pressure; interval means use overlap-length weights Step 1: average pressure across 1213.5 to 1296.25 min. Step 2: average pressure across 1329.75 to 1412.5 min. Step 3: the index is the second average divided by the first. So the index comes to 1.34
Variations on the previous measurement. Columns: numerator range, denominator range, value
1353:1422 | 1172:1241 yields 1.70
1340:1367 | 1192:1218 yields 1.71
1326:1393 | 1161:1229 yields 1.63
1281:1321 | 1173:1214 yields 1.52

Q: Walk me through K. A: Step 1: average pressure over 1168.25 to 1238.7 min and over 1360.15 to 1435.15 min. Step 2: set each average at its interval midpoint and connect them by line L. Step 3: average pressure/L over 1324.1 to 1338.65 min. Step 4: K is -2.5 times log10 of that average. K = 0.05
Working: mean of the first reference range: 173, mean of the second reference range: 306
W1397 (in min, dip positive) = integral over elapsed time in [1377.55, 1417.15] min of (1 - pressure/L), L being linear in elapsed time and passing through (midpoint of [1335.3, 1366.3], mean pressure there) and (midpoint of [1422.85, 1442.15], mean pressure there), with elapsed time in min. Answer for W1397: 1.1 min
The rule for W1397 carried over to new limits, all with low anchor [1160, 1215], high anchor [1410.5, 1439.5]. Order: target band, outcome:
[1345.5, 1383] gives 0.4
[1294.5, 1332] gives 1.1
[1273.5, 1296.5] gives 0.4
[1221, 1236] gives -0.9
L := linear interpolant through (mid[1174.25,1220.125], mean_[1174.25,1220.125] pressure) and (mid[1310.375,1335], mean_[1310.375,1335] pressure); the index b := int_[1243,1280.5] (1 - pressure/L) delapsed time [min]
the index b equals -1.96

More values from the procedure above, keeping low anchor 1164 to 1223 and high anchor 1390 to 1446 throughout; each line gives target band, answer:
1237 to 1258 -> -0.13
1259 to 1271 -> -0.13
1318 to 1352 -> 1.75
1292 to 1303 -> -0.28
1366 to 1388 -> -0.34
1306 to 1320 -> 0.42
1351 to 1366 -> -0.15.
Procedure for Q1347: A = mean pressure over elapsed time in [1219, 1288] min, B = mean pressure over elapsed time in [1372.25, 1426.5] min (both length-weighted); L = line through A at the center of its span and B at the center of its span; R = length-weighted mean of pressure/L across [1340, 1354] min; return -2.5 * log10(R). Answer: 0.050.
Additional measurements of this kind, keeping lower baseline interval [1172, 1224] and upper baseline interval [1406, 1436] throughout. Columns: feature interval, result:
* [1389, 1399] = 0.03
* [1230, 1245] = -0.07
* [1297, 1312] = -0.04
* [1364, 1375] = -0.01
